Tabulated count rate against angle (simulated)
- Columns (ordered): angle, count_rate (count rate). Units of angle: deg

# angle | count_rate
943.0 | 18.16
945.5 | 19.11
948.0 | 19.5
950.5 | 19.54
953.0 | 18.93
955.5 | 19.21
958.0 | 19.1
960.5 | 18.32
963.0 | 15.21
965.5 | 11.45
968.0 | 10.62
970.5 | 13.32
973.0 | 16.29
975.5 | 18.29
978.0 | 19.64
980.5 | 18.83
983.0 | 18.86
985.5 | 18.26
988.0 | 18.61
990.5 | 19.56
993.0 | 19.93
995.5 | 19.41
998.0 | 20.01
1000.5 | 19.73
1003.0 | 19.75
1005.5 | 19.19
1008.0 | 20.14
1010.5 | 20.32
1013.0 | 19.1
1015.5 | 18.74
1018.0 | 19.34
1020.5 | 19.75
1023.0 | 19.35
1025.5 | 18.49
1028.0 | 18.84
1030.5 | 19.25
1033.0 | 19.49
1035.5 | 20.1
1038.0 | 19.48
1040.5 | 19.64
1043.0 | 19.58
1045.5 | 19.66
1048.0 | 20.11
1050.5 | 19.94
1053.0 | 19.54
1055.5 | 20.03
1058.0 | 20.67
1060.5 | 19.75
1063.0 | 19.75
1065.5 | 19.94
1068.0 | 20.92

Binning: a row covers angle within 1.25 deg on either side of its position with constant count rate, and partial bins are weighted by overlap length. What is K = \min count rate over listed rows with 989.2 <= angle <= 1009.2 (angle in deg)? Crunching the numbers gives 19.19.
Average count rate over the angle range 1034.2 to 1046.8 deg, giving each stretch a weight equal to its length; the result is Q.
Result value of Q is 19.7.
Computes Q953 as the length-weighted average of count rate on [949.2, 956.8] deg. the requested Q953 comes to 19.2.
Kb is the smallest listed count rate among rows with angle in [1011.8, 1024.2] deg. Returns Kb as 18.74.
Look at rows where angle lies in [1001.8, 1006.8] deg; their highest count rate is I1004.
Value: 19.75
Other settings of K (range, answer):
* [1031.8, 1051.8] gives 19.48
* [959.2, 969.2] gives 10.62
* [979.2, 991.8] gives 18.26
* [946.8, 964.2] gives 15.21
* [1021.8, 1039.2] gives 18.49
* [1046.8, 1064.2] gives 19.54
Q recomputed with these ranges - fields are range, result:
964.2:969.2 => 11.1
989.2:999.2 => 19.7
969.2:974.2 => 14.7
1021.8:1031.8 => 19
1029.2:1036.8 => 19.6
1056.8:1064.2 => 20.1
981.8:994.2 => 19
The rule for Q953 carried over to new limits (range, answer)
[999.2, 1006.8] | 19.6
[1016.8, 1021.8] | 19.5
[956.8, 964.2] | 17.5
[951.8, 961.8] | 18.9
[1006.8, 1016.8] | 19.6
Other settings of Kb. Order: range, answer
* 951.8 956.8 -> 18.93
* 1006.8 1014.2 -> 19.1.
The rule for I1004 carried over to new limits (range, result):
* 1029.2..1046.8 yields 20.1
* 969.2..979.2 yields 19.64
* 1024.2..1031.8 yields 19.25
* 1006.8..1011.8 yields 20.32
